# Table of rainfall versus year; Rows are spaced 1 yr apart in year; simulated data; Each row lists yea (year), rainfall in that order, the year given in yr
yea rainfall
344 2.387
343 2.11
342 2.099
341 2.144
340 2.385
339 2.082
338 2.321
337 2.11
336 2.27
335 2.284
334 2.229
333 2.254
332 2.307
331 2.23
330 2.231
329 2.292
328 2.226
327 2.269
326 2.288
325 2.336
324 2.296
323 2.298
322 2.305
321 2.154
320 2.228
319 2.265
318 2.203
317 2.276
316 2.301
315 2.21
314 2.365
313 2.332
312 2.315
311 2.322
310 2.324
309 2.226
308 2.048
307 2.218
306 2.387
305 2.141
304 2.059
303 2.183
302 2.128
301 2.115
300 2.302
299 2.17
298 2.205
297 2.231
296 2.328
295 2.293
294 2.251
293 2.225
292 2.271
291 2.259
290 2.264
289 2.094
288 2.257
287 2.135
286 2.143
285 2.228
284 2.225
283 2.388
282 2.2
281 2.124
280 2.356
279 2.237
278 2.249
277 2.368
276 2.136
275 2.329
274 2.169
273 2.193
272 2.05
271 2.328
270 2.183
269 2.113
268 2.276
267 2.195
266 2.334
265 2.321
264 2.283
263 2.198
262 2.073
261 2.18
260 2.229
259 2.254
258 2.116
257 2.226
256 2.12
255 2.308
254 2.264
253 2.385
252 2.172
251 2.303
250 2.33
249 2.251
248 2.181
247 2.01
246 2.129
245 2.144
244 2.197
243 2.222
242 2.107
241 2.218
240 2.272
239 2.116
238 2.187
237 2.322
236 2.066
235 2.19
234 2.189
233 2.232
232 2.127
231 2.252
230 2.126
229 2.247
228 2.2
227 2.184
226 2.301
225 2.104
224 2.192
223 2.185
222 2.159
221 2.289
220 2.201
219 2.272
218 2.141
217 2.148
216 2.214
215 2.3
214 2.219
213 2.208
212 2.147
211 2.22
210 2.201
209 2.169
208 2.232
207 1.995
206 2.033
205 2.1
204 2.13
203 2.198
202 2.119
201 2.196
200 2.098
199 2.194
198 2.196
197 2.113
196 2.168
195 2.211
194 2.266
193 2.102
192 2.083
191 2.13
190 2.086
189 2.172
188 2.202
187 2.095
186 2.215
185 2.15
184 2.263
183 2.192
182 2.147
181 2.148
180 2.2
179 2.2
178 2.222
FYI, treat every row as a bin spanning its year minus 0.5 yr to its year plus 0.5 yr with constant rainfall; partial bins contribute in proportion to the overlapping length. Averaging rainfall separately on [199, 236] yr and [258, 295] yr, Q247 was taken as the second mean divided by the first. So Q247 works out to 1.02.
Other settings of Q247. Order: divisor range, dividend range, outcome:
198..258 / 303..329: 1.03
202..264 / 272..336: 1.02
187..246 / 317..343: 1.03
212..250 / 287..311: 1.01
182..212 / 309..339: 1.05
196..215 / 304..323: 1.04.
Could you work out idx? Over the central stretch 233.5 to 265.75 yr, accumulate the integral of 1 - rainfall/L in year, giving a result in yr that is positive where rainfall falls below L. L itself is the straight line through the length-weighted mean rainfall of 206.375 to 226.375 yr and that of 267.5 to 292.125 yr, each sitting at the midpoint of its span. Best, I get 0.0 yr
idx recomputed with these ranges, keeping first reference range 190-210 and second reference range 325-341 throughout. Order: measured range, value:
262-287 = -0.3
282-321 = -0.1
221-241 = -0.2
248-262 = -0.3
